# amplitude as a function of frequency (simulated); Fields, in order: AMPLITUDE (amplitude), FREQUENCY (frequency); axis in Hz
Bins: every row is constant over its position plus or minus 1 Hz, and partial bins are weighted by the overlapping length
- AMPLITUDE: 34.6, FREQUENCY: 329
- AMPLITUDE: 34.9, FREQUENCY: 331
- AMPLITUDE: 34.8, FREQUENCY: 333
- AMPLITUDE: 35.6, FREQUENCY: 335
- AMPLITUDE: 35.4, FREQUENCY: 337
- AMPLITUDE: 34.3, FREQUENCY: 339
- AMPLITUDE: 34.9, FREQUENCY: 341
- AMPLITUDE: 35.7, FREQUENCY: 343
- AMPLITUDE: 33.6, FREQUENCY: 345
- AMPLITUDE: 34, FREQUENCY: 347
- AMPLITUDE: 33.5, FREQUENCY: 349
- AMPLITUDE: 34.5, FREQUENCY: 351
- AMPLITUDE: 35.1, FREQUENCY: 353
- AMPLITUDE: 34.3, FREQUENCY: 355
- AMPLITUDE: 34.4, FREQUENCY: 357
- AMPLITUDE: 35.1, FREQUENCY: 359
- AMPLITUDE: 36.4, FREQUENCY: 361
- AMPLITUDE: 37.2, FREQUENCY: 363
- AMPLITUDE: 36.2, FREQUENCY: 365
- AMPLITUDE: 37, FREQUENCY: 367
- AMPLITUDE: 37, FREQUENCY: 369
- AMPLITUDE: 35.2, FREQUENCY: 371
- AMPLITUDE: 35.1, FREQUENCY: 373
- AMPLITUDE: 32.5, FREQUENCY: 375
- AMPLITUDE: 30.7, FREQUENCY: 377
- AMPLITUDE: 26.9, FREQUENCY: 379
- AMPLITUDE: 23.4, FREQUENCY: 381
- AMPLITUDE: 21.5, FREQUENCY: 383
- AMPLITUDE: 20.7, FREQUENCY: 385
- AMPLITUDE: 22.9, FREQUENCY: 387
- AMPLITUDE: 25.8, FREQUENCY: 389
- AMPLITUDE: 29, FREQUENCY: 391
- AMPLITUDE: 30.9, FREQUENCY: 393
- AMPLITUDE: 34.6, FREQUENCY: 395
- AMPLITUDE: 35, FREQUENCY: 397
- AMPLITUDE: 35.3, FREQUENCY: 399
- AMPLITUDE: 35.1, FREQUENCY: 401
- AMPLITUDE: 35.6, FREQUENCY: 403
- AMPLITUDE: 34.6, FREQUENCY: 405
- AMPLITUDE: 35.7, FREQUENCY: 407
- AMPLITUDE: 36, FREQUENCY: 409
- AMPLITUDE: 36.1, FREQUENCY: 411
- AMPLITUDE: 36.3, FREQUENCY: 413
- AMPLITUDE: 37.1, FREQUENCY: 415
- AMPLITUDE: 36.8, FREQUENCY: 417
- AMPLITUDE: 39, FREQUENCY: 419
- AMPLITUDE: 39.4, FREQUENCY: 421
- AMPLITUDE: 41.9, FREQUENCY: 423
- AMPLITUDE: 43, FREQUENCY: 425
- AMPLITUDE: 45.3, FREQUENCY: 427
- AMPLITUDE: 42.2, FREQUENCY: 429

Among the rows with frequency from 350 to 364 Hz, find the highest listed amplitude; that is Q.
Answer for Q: 37.2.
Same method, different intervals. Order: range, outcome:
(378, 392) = 29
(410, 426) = 43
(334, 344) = 35.7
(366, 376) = 37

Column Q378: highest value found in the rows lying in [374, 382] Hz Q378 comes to 32.5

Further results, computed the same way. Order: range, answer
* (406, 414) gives 36.3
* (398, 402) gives 35.3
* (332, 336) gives 35.6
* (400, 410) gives 36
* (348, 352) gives 34.5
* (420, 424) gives 41.9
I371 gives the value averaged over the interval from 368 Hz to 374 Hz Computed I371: 35.8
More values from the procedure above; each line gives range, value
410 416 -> 36.5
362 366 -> 36.7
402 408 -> 35.3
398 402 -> 35.2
